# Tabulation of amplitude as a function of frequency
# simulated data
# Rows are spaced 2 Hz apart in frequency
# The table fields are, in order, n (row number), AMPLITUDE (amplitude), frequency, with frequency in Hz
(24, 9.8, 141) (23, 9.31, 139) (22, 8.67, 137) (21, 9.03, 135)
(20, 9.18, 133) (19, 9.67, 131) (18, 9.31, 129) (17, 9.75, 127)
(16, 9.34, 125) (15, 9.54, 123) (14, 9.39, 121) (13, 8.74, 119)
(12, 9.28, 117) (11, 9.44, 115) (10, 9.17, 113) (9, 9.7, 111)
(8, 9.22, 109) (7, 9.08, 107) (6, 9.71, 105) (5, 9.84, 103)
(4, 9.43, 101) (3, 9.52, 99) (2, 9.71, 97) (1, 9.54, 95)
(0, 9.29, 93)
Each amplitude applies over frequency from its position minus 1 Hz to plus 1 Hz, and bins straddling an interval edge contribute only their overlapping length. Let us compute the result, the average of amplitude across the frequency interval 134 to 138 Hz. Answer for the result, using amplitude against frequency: 8.85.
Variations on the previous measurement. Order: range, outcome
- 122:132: 9.52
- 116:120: 9.01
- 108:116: 9.38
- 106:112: 9.33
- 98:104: 9.6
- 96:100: 9.62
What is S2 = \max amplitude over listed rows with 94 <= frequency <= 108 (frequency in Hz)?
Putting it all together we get 9.84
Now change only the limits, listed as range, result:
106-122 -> 9.7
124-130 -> 9.75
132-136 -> 9.18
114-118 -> 9.44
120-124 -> 9.54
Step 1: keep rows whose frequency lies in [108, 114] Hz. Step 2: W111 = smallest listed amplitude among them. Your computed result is 9.17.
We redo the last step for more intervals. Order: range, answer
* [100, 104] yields 9.43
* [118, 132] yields 8.74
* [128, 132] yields 9.31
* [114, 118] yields 9.28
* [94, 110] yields 9.08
